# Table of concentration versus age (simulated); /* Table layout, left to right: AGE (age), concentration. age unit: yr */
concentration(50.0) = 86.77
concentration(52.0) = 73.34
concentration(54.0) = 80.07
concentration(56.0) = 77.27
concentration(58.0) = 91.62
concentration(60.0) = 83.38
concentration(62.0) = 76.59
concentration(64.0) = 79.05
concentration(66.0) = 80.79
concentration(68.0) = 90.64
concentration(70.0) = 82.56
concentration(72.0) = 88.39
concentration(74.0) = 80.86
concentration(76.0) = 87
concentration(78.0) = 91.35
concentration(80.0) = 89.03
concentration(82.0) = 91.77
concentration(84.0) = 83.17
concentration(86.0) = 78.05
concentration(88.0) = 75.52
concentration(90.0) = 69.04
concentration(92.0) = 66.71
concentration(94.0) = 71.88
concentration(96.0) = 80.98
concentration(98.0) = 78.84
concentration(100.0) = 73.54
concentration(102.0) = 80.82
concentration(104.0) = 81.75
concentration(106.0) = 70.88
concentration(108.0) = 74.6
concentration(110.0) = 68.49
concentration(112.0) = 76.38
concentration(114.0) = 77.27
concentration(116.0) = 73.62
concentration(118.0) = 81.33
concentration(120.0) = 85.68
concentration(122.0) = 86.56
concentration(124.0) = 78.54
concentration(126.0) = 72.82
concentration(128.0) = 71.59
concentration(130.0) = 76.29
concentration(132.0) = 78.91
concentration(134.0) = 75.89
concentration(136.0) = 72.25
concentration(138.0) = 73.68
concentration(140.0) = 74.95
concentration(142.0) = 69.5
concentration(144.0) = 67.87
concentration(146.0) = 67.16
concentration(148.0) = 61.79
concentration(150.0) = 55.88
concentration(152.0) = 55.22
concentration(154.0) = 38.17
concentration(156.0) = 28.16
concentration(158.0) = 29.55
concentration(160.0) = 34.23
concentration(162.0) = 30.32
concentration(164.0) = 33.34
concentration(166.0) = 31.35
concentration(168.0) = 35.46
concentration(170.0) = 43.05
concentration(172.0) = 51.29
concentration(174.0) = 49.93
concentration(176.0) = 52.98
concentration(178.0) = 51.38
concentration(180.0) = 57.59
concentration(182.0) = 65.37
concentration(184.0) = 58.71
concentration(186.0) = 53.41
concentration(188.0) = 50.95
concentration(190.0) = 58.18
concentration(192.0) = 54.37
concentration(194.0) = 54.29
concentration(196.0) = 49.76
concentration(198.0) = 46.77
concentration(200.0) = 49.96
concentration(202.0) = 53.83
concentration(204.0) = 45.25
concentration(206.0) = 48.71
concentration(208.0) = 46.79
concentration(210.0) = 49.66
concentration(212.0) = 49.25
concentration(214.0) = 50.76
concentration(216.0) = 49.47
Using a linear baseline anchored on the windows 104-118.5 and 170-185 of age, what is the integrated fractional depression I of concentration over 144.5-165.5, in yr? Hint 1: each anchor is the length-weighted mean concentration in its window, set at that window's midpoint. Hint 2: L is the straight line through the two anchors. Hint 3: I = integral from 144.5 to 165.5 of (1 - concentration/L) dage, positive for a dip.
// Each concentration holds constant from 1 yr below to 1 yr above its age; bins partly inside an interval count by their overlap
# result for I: 6.19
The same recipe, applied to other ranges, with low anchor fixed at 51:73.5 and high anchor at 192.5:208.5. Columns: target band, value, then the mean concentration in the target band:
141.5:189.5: 7.4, 48.7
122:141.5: -2.9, 75.4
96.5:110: -0.7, 76.3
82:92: -0.1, 77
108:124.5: -2.1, 78.2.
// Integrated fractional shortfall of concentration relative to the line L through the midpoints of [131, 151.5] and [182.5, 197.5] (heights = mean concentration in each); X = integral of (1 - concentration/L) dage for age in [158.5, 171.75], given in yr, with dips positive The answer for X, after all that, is 5.7 yr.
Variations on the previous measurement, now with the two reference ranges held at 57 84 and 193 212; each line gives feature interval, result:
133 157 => 1.4 yr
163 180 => 3.9 yr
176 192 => -0.5 yr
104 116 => 0.1 yr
